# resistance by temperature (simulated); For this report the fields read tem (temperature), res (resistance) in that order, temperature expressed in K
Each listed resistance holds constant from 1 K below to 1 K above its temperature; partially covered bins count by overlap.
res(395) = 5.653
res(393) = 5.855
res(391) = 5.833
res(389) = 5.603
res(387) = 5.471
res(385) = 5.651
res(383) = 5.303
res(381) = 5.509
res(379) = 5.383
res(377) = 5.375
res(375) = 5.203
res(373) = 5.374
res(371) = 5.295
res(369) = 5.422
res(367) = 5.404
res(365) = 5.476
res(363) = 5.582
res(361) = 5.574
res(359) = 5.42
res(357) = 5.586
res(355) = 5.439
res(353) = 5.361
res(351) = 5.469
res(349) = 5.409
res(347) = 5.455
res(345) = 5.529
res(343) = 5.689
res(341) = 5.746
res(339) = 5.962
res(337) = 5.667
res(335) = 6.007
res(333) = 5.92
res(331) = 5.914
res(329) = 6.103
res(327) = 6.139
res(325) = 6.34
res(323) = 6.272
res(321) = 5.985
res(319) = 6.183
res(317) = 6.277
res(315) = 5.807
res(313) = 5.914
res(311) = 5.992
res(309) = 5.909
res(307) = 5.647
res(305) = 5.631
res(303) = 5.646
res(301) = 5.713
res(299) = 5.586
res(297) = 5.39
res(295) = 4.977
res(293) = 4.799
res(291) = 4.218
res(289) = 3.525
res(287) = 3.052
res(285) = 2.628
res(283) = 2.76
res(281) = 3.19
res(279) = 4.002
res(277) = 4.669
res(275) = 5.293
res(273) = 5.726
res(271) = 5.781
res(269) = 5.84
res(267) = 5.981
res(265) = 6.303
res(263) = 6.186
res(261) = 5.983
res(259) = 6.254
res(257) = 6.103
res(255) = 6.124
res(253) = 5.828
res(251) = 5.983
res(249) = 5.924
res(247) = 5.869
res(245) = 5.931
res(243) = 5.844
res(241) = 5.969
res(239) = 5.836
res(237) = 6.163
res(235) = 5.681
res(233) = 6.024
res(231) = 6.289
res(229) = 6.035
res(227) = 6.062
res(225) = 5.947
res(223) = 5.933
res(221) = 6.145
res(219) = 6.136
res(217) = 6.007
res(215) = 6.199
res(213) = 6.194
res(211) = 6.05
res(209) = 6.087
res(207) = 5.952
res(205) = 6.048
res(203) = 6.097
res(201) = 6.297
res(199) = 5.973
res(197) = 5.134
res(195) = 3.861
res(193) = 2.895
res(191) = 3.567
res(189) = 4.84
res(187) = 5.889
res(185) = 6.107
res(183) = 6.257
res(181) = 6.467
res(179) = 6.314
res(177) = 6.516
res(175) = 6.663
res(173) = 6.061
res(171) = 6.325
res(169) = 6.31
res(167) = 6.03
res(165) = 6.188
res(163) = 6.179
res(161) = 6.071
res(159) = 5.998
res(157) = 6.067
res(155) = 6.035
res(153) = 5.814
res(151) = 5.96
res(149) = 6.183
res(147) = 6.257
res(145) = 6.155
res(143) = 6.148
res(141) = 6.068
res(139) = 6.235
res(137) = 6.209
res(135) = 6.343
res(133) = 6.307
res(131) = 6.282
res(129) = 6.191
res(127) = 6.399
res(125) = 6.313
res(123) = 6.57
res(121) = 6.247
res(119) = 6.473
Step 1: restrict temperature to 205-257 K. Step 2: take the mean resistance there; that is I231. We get 6.01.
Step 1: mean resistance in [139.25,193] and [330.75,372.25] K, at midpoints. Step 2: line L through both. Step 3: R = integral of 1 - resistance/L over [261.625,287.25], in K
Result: 4.25 K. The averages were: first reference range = 5.96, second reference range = 5.58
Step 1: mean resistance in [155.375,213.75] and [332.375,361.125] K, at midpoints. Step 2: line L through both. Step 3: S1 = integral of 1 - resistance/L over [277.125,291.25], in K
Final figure 5.7 K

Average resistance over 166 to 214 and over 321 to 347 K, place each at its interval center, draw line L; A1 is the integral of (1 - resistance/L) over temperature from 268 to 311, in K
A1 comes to 7.9 K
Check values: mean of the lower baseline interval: 5.75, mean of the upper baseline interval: 5.92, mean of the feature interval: 4.79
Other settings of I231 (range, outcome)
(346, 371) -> 5.46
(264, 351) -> 5.36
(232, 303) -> 5.29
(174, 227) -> 5.76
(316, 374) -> 5.72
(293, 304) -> 5.4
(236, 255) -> 5.94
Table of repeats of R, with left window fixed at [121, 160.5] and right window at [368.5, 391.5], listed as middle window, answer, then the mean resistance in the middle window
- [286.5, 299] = 2.70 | 4.48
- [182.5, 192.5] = 1.45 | 5.16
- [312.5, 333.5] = -1.74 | 6.09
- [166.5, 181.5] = -0.64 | 6.34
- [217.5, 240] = -0.42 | 6.02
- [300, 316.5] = -0.38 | 5.8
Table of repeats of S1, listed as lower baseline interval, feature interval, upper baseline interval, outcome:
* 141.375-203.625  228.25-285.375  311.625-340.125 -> 3.7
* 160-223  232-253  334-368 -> -0.6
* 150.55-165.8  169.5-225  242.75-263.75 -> 2.2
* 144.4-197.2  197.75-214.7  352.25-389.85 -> -1.0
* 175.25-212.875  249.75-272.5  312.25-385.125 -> -1.6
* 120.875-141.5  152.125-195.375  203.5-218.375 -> 2.9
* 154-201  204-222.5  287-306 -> -2.0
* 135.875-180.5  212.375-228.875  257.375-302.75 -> -1.6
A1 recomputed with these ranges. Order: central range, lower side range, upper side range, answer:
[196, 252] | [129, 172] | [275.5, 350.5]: -2.3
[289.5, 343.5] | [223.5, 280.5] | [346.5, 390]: -1.2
